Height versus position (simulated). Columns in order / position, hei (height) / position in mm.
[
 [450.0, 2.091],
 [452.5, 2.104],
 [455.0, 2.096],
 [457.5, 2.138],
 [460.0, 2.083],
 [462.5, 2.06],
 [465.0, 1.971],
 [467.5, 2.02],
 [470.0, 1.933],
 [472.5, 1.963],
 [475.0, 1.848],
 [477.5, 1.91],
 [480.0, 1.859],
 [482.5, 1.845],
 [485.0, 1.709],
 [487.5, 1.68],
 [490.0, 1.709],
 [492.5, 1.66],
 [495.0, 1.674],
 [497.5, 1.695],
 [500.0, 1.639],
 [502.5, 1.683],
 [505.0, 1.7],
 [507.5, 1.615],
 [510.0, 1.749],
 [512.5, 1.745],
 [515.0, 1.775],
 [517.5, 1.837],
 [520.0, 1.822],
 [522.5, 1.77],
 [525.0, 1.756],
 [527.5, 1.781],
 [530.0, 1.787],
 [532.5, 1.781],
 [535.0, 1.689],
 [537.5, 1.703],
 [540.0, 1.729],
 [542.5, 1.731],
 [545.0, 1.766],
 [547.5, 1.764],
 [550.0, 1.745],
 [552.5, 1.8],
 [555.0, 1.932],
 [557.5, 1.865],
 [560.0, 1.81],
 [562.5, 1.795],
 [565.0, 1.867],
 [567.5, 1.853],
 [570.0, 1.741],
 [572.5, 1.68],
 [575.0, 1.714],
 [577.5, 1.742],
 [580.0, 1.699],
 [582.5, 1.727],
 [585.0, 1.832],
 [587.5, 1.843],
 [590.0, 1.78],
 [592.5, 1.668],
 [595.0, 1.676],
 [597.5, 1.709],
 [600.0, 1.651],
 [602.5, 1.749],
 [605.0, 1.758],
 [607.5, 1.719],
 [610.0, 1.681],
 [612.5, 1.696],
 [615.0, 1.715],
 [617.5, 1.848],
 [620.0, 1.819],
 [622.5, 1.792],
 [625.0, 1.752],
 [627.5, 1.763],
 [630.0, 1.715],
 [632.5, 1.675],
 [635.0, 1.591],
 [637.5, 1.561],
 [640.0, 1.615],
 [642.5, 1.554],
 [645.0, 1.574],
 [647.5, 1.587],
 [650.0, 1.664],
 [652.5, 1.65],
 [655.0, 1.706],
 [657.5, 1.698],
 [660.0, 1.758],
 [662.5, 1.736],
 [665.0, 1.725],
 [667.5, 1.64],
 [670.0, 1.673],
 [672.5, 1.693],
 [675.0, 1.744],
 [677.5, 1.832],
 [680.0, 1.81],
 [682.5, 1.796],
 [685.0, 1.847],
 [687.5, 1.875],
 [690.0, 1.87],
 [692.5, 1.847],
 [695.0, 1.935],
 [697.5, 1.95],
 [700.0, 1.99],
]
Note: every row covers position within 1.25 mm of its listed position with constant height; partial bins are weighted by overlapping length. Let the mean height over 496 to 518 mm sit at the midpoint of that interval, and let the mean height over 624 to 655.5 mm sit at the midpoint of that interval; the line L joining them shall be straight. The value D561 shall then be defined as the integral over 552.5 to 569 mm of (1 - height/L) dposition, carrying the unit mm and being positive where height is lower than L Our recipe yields -1.6 mm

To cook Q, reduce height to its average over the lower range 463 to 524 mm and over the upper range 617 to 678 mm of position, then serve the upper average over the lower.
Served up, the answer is 0.9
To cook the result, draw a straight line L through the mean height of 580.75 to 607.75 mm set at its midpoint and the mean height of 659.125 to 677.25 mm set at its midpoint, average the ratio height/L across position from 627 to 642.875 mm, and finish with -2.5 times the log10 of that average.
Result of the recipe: 0.056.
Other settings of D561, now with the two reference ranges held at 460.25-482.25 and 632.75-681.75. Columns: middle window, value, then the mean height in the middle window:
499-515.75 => 1.7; 1.7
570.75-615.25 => 1.1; 1.72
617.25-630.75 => -0.4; 1.78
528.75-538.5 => 0.6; 1.74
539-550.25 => 0.6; 1.75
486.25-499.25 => 1.6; 1.68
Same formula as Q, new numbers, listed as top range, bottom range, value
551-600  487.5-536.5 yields 1.03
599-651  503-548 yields 0.97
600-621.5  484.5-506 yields 1.04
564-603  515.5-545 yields 0.99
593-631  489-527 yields 1.01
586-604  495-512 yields 1.03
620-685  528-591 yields 0.96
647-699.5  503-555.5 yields 1.01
